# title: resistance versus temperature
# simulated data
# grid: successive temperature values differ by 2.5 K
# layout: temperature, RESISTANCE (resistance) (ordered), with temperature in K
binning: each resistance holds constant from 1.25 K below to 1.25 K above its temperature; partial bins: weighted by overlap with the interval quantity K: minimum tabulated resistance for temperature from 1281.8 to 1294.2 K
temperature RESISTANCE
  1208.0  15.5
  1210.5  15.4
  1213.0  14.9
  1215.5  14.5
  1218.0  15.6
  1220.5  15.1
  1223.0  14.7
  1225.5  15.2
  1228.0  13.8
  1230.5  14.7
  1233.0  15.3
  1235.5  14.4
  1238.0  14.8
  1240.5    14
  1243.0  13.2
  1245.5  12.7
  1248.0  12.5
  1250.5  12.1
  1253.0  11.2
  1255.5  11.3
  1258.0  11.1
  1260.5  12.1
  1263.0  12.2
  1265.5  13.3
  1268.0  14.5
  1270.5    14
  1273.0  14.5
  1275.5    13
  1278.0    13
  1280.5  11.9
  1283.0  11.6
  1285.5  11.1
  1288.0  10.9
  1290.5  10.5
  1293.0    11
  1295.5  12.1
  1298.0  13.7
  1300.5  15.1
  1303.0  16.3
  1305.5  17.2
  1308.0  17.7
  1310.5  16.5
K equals 10.5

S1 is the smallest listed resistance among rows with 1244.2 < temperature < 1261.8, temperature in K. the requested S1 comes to 11.1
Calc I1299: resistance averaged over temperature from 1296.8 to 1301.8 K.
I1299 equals 14.4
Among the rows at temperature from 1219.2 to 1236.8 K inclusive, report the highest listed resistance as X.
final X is 15.3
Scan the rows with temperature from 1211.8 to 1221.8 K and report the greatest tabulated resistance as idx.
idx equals 15.6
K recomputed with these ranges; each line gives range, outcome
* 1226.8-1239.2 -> 13.8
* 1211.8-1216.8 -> 14.5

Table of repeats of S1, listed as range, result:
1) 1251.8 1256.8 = 11.2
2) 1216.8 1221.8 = 15.1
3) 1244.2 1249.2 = 12.5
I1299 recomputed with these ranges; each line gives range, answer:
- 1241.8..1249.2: 12.8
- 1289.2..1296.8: 11.2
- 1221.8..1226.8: 14.9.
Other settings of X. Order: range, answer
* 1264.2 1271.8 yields 14.5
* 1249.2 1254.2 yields 12.1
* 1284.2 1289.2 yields 11.1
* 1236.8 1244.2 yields 14.8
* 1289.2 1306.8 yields 17.2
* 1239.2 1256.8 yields 14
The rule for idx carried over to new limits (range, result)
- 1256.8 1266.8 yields 13.3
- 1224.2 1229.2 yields 15.2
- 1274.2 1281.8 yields 13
